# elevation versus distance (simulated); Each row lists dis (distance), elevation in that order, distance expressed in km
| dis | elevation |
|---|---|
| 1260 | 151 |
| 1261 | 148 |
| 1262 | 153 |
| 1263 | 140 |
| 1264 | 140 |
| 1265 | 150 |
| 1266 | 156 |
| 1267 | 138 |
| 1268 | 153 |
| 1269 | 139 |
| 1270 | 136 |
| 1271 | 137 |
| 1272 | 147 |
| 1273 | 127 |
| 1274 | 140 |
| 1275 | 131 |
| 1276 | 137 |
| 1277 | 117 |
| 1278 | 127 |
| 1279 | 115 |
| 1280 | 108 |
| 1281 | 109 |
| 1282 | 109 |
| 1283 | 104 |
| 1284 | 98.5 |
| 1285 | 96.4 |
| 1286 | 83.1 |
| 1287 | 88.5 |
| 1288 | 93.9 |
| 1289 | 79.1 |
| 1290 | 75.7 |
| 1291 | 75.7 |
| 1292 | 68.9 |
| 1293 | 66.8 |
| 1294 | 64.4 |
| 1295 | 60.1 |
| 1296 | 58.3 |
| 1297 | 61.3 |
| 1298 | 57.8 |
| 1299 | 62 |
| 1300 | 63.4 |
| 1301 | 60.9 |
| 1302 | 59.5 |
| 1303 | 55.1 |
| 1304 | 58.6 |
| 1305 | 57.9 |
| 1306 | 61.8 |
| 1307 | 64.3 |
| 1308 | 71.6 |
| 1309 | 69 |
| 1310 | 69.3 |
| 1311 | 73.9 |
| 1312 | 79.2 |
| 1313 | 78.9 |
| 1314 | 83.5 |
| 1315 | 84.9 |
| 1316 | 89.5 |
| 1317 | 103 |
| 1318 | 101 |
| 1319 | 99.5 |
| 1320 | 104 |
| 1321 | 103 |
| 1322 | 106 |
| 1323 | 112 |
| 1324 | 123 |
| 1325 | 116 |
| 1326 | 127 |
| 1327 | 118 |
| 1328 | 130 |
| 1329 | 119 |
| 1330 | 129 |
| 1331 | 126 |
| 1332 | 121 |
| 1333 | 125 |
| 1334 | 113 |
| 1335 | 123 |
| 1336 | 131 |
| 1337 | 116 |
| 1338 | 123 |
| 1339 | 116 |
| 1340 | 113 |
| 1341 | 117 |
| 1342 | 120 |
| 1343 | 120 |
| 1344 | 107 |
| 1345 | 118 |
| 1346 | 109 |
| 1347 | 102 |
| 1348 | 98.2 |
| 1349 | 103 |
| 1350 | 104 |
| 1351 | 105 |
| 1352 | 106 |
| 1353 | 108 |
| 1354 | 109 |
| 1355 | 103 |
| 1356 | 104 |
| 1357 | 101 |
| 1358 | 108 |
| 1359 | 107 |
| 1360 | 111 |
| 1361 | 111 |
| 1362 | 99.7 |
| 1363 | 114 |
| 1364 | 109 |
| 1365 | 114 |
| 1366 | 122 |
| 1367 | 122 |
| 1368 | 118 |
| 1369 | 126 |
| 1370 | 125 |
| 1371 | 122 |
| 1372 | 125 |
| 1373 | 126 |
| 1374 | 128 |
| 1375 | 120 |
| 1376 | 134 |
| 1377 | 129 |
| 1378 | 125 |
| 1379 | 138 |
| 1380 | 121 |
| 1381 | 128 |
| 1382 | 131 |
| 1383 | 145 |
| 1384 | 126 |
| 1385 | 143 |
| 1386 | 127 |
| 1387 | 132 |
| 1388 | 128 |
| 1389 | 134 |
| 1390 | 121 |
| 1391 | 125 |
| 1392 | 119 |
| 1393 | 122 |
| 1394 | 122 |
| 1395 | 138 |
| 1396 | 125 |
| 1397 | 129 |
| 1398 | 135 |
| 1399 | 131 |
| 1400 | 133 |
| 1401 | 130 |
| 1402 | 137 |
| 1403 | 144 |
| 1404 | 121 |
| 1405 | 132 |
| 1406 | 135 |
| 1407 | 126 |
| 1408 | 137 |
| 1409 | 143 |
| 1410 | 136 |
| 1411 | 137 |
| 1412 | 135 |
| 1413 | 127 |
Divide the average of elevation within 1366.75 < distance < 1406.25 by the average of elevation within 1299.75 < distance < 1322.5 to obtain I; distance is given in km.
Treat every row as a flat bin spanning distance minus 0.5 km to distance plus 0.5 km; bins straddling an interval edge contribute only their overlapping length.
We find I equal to 1.6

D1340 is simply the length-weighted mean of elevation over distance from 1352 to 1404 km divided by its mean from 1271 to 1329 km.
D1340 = 1.3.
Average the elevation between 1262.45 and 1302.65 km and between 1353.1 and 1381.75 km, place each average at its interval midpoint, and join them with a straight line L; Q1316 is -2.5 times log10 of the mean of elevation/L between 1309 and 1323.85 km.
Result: 0.19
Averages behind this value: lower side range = 103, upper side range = 118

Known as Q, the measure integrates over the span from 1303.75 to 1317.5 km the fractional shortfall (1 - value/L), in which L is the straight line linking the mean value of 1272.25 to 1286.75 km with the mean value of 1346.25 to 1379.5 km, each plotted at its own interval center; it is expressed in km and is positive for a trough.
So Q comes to 4.7 km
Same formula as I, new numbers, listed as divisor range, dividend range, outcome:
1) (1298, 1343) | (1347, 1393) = 1.22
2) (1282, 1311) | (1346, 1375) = 1.56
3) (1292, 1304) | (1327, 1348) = 1.94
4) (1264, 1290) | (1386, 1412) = 1.09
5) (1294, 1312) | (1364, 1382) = 1.97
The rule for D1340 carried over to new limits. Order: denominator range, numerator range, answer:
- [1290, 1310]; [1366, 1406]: 2.03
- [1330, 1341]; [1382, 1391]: 1.09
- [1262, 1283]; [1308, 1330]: 0.75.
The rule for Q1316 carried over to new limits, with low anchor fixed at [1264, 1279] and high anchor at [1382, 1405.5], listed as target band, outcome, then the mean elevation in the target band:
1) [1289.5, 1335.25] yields 0.47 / 87.4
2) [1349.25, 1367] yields 0.22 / 108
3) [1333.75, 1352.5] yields 0.18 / 113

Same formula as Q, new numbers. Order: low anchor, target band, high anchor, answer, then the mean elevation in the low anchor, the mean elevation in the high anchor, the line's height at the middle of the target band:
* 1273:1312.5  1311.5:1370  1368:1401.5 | -2.2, 83.4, 128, 107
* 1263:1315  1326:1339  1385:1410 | -1.6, 94.8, 131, 109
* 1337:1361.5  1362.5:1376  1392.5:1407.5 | -0.4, 109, 131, 118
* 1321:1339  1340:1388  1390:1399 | 2.5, 120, 127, 124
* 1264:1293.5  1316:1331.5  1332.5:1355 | 0.0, 114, 113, 113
